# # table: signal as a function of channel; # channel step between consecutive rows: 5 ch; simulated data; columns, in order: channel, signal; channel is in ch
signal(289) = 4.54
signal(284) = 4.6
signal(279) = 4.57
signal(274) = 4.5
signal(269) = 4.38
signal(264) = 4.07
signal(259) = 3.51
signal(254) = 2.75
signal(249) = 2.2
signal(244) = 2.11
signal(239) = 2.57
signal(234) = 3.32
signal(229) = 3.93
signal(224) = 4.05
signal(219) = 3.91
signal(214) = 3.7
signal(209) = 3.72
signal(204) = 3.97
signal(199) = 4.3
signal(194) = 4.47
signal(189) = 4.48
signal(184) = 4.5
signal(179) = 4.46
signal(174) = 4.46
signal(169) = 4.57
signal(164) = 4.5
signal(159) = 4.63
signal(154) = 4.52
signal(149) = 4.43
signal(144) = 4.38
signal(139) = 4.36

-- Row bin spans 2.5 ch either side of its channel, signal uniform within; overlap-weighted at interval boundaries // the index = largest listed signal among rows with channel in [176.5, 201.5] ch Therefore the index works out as 4.5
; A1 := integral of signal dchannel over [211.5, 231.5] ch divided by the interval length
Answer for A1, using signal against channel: 3.9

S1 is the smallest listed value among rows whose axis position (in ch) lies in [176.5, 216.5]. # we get 3.7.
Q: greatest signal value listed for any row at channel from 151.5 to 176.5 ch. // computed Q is 4.63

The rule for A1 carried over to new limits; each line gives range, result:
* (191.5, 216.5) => 4.03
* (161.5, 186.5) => 4.5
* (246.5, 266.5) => 3.13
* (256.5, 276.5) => 4.12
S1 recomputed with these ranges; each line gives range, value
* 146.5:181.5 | 4.43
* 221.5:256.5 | 2.11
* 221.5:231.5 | 3.93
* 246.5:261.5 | 2.2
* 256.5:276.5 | 3.51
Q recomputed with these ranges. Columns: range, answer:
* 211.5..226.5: 4.05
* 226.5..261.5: 3.93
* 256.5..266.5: 4.07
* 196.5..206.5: 4.3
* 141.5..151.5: 4.43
